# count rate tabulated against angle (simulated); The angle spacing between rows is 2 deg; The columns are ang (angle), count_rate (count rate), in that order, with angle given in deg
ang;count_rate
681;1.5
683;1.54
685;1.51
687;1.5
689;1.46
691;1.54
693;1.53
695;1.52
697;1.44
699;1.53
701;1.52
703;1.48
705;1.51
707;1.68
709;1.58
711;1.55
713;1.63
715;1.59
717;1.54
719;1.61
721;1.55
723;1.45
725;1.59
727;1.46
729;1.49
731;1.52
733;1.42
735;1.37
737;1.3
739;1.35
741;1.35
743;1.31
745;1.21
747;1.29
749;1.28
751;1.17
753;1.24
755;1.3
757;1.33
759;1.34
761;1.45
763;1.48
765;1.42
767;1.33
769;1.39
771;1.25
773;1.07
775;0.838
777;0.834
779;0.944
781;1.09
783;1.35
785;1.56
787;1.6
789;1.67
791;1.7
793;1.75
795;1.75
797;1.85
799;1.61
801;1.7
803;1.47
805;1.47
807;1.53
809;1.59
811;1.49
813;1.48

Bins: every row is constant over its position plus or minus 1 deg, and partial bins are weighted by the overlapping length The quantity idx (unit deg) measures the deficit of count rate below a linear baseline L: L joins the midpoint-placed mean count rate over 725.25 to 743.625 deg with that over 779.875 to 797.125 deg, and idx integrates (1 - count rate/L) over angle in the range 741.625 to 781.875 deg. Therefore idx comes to 7.0 deg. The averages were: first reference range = 1.41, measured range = 1.23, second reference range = 1.57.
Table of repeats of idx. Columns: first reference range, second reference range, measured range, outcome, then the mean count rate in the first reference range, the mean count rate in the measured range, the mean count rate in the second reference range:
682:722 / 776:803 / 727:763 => 4.1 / 1.54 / 1.34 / 1.49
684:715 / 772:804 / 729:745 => 1.3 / 1.53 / 1.37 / 1.42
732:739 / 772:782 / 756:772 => -4.3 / 1.36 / 1.37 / 0.955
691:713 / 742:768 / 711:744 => -0.9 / 1.54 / 1.47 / 1.32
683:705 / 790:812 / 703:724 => -0.5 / 1.5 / 1.56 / 1.63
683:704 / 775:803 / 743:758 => 2.2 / 1.5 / 1.26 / 1.47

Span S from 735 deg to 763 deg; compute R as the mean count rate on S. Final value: 1.31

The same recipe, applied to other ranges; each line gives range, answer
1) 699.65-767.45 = 1.43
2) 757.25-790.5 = 1.3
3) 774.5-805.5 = 1.46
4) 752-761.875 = 1.33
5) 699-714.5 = 1.56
